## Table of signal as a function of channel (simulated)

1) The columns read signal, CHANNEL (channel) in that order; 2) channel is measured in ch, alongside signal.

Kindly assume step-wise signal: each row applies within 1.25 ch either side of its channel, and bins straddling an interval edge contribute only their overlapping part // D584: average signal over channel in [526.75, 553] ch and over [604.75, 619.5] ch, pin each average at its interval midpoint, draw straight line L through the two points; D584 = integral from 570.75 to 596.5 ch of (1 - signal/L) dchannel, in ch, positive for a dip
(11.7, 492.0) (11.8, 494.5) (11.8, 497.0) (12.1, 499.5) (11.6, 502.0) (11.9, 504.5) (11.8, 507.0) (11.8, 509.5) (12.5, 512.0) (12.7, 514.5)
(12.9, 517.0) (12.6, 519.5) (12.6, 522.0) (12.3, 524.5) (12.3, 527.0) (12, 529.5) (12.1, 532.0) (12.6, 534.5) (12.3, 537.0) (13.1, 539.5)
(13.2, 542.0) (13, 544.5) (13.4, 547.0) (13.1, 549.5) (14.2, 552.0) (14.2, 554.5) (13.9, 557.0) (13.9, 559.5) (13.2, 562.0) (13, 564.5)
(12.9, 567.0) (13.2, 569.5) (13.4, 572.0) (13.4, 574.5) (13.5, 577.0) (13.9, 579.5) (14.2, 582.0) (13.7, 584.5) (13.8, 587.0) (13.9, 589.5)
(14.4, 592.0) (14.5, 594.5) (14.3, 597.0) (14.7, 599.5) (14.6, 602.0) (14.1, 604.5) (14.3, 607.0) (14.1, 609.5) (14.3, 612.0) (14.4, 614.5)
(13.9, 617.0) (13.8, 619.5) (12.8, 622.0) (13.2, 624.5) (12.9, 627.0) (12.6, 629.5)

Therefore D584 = -0.4 ch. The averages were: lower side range 12.9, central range 13.9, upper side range 14.2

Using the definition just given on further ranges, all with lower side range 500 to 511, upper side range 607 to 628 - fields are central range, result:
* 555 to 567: -0.7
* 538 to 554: -1.1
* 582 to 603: -1.5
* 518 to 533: -0.2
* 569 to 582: -0.6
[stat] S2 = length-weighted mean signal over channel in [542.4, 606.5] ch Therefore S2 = 13.8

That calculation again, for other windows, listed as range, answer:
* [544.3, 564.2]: 13.6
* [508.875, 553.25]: 12.7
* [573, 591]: 13.8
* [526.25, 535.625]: 12.2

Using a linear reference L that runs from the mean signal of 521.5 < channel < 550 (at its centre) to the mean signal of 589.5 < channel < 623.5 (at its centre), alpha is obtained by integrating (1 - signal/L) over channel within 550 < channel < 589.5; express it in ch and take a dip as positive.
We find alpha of -0.75 ch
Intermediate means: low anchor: 12.7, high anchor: 14.2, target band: 13.6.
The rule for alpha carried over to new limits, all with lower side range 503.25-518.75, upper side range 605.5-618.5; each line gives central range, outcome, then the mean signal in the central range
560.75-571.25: 0.2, 13.1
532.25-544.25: 0.0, 12.8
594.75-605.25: -0.4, 14.4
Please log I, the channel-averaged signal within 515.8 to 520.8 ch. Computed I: 12.7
